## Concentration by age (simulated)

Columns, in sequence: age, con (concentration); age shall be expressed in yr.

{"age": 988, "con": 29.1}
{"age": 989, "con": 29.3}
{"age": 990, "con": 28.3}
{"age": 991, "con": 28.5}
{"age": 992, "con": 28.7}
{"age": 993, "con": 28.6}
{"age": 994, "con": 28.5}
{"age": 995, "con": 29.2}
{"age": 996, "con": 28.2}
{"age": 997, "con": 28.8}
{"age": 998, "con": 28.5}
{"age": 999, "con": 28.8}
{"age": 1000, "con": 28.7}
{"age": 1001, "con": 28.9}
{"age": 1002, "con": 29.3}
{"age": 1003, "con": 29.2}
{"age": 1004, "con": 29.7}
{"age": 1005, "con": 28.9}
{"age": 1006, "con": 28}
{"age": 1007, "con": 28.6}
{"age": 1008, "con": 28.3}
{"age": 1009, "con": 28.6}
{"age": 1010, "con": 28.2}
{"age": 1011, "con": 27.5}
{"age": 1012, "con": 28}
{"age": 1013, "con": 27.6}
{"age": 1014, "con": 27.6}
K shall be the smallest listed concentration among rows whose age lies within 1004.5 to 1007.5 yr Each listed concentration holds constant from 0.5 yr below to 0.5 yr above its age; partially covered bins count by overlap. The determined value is 28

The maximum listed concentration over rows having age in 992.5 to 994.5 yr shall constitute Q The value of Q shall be 28.6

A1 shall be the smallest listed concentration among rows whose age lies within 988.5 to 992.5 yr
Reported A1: 28.3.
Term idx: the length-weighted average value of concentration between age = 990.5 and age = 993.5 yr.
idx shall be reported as 28.6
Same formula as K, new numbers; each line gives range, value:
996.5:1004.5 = 28.5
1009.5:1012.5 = 27.5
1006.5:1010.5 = 28.2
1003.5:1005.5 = 28.9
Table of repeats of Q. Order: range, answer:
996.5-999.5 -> 28.8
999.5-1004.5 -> 29.7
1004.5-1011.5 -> 28.9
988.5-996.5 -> 29.3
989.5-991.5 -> 28.5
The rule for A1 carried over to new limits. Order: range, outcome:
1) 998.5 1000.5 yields 28.7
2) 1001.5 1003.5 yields 29.2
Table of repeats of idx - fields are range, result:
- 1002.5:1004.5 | 29.4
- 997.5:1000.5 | 28.7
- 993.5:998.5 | 28.6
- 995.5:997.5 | 28.5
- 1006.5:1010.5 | 28.4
